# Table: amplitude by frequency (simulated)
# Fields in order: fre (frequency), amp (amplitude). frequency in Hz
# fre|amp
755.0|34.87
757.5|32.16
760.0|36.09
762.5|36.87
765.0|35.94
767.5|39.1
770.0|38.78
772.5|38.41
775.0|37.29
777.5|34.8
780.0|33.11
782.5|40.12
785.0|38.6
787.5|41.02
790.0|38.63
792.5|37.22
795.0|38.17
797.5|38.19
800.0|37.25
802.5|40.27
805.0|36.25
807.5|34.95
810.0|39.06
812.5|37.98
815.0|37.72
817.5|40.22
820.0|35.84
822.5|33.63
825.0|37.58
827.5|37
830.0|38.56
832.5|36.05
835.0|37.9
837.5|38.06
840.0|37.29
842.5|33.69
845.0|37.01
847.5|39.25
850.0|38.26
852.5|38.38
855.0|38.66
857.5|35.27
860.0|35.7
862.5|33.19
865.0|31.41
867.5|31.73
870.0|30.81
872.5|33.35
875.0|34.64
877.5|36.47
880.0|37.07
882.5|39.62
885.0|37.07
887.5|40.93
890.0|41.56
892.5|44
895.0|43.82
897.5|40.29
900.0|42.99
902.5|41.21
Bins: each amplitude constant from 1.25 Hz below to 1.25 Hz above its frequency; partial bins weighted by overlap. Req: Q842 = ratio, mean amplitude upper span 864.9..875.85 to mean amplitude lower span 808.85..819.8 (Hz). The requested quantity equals 0.84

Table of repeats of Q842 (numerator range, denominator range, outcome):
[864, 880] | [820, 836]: 0.91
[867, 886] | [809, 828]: 0.94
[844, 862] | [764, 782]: 1.01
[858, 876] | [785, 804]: 0.86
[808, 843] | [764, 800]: 0.98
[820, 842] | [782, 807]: 0.96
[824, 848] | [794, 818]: 0.98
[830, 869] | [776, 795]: 0.96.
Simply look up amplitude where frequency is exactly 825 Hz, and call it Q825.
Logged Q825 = 37.58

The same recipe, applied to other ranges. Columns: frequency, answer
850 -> 38.26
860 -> 35.7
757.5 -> 32.16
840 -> 37.29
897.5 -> 40.29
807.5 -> 34.95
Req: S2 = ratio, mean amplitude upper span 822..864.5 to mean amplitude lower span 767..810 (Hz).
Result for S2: 0.97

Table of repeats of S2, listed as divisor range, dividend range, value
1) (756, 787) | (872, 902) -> 1.07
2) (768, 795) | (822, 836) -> 0.98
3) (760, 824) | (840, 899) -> 0.99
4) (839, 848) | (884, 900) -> 1.13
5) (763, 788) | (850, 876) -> 0.92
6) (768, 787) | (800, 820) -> 1.01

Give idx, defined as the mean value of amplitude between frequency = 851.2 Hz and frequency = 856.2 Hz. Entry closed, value 38.5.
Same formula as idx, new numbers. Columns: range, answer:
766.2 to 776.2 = 38.4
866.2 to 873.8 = 32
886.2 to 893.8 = 42.1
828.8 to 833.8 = 37.3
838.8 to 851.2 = 37.1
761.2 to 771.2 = 37.7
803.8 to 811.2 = 36.7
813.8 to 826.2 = 37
